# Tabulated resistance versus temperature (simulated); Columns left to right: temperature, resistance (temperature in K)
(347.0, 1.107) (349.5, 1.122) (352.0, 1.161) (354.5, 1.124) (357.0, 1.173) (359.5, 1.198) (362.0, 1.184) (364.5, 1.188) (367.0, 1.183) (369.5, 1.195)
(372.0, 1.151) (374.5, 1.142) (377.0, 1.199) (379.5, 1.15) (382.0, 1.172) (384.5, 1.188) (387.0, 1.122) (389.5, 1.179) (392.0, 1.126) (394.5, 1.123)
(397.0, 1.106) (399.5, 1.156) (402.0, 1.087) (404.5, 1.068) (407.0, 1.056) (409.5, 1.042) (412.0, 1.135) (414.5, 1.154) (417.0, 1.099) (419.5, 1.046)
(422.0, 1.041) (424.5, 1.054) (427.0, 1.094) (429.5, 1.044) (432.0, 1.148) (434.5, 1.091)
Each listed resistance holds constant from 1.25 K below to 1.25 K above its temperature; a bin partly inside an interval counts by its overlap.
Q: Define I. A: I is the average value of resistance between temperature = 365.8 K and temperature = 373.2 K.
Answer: 1.18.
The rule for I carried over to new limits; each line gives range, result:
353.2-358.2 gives 1.15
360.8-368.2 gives 1.19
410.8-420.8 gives 1.11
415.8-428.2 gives 1.07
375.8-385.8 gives 1.18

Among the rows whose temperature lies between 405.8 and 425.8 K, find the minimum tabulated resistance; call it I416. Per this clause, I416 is 1.041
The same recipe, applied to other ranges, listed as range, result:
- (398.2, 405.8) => 1.068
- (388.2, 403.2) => 1.087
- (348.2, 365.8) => 1.122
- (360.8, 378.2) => 1.142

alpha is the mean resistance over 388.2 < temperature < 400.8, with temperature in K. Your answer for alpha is 1.14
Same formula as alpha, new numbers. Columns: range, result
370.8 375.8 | 1.15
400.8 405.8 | 1.08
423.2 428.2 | 1.07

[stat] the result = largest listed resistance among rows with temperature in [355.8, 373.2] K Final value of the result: 1.198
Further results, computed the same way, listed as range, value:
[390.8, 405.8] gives 1.156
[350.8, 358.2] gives 1.173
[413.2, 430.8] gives 1.154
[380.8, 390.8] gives 1.188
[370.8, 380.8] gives 1.199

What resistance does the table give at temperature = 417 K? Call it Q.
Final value 1.099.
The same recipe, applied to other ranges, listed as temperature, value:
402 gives 1.087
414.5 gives 1.154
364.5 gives 1.188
